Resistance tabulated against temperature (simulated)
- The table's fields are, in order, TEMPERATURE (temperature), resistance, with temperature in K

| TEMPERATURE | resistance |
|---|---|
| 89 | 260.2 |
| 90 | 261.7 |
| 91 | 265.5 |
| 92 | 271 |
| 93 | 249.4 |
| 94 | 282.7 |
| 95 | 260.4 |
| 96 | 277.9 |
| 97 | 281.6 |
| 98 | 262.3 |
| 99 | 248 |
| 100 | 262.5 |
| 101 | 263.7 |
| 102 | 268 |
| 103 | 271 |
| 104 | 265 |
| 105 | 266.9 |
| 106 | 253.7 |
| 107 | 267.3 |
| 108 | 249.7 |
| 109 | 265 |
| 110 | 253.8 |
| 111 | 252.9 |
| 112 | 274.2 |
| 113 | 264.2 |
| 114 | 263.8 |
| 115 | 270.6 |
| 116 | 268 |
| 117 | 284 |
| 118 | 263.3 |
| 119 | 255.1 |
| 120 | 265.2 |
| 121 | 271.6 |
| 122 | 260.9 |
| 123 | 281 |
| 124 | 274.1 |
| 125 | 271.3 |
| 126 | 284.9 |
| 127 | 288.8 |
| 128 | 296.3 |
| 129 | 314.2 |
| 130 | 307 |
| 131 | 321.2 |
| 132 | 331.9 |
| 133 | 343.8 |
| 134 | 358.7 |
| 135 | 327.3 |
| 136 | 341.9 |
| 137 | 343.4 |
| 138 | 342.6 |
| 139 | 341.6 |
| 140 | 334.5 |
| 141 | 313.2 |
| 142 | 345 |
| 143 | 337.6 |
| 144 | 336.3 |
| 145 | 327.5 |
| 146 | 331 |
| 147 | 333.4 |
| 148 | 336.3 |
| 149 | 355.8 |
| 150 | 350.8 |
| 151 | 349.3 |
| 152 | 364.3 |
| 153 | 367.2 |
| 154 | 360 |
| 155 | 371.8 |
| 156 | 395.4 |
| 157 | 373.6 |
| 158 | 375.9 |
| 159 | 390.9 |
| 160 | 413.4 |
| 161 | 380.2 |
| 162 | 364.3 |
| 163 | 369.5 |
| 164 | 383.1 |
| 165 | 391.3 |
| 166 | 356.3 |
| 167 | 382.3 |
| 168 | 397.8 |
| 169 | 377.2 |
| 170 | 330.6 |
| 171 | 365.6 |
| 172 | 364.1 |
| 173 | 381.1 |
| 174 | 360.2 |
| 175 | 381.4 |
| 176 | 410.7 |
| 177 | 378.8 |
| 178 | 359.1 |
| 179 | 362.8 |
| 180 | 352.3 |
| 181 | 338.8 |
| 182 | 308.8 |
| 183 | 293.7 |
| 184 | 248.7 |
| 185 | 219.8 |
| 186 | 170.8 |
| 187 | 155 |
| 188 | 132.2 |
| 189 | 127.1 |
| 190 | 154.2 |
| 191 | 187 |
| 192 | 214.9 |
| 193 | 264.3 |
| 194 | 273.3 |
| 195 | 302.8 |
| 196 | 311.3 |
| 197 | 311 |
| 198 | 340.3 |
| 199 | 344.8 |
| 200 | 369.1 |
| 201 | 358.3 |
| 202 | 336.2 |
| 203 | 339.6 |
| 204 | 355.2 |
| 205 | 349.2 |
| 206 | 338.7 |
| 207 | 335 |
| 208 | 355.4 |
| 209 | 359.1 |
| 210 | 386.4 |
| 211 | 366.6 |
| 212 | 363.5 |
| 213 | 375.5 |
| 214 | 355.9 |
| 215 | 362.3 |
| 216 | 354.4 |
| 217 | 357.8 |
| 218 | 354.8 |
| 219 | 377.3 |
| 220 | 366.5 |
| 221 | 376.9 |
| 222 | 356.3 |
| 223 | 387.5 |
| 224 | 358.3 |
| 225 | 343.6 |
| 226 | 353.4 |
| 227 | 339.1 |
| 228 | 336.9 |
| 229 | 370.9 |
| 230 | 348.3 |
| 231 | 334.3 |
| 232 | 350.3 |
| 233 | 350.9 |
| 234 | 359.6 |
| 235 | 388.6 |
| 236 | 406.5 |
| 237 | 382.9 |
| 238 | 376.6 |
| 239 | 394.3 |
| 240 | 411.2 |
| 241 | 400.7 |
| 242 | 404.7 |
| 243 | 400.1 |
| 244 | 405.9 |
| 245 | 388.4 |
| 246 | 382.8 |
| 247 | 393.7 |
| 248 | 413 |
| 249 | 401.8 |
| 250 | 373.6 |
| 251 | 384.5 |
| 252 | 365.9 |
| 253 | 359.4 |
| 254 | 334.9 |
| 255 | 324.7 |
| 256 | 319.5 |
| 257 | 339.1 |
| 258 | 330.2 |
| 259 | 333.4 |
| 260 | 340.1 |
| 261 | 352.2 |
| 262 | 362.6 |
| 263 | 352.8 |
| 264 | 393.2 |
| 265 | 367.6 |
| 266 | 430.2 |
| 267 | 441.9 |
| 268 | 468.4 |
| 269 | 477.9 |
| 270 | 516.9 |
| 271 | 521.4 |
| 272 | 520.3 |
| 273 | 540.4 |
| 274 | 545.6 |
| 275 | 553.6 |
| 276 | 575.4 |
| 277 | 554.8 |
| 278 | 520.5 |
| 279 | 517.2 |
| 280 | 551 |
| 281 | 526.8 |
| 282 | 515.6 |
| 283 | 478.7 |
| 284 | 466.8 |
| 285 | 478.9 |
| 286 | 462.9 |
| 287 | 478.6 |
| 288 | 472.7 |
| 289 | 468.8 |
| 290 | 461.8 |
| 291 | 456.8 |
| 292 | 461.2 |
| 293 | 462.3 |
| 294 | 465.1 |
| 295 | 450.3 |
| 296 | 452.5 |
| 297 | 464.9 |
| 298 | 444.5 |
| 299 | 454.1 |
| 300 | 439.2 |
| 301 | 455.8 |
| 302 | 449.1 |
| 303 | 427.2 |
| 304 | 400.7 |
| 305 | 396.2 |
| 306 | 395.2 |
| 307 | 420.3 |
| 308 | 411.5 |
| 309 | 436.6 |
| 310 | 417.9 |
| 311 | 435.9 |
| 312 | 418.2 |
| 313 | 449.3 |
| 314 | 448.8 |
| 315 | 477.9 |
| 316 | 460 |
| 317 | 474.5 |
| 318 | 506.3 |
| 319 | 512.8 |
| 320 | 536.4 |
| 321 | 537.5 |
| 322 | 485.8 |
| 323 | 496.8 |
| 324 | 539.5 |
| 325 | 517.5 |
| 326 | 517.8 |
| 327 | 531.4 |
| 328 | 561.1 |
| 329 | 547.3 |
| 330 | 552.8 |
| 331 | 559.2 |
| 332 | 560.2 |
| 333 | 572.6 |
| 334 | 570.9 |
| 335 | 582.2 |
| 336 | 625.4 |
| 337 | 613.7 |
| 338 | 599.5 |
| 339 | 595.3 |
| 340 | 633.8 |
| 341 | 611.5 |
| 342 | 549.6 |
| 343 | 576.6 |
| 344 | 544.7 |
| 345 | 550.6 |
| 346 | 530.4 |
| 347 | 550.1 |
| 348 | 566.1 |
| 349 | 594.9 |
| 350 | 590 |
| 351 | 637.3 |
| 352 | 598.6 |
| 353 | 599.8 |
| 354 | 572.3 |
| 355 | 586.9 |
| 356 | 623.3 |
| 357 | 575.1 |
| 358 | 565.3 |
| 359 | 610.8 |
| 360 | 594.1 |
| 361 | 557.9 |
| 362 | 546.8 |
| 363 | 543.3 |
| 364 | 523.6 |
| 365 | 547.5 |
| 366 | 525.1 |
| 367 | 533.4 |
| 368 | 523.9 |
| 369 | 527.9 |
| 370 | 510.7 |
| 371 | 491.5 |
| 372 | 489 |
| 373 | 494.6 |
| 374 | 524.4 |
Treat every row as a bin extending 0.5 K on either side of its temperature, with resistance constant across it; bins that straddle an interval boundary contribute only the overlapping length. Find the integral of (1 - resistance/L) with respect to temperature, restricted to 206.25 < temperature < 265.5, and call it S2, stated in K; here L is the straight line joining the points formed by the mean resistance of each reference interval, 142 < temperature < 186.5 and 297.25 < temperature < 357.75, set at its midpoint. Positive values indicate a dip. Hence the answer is 8.3 K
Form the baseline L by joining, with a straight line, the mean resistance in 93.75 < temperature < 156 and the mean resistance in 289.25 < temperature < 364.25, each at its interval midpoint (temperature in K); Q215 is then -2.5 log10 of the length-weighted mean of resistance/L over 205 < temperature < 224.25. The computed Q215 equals 0.101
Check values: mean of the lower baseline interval 300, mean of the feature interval 362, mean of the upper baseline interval 519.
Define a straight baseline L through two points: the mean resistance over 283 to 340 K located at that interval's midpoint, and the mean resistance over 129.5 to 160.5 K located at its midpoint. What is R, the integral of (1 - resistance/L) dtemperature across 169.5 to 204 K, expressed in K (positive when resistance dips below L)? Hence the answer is 7.6 K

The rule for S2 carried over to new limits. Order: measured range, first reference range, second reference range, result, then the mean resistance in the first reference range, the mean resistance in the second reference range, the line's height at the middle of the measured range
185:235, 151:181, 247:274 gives 8.47 K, 374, 401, 386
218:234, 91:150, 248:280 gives 1.44 K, 292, 428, 392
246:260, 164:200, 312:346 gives 1.98 K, 306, 540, 419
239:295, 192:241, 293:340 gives -1.48 K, 353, 494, 424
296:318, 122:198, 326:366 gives 3.49 K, 324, 574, 522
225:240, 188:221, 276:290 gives 0.81 K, 321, 501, 385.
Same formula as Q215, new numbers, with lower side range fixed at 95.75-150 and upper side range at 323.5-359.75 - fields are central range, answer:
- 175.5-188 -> 0.25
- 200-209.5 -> 0.15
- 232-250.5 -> 0.15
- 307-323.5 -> 0.16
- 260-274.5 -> 0.08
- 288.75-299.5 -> 0.13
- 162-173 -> -0.06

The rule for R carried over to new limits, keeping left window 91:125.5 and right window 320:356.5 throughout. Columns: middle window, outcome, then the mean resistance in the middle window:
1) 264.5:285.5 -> -0.8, 503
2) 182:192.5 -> 4.9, 196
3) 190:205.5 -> 3.2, 305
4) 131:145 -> -1.5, 337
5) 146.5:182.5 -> -3.0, 368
